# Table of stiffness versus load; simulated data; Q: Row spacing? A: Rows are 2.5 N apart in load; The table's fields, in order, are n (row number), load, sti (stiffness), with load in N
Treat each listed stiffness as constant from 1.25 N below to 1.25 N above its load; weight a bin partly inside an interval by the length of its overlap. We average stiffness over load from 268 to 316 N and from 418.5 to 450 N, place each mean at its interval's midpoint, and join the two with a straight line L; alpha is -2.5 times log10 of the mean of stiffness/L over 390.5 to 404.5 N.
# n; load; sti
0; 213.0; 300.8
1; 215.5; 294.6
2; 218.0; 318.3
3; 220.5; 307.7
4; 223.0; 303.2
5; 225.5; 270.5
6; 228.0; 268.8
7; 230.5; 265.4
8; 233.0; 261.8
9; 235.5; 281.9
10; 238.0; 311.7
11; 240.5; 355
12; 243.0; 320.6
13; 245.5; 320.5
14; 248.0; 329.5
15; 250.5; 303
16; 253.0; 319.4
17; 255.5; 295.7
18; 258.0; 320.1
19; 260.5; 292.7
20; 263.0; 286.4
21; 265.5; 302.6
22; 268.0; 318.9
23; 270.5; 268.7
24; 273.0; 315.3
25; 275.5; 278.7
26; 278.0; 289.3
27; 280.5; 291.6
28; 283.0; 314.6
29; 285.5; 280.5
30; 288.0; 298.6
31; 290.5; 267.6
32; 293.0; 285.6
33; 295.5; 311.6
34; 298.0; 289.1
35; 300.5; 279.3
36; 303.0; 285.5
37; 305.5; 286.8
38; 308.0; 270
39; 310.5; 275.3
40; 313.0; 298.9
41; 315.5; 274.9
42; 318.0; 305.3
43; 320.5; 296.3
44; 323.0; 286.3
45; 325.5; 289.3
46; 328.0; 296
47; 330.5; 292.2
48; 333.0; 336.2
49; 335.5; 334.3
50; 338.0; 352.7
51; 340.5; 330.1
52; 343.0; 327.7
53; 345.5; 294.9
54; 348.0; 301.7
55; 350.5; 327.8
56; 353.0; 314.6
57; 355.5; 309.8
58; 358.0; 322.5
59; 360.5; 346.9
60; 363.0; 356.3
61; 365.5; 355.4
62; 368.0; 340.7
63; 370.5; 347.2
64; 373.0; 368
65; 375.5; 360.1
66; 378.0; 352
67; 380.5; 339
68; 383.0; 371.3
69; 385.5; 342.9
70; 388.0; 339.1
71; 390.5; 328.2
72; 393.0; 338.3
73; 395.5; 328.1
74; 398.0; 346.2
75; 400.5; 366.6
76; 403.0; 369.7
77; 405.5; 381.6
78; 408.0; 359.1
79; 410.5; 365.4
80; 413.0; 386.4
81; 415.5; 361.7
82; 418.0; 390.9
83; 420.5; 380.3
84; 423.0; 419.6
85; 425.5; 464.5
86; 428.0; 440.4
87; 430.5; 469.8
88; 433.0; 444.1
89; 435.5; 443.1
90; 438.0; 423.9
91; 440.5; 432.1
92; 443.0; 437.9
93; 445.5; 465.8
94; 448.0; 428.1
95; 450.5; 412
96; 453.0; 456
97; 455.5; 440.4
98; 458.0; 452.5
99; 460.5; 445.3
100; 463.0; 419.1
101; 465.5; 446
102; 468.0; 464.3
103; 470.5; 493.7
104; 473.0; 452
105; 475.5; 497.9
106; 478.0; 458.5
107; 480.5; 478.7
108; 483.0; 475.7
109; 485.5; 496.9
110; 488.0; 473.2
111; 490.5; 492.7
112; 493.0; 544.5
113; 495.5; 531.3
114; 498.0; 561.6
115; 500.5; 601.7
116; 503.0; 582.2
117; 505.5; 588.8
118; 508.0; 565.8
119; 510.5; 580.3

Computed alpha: 0.14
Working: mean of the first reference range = 288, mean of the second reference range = 436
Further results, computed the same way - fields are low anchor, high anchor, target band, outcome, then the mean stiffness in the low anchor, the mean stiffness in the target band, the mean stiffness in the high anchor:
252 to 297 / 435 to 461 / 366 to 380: 0.07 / 296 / 353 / 439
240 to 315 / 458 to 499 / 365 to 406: 0.13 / 298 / 351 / 482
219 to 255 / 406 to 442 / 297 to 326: 0.20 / 301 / 286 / 412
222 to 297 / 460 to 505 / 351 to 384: 0.15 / 298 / 344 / 498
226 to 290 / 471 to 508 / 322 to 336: 0.20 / 299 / 305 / 518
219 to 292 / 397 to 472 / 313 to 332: 0.18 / 298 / 293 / 421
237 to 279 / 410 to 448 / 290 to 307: 0.17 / 308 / 287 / 423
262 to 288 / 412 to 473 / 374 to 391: 0.11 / 295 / 349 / 435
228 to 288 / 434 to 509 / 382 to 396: 0.20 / 300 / 341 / 482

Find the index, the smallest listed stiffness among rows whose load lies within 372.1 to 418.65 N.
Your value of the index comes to 328.1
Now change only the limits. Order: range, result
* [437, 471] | 412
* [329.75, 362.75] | 292.2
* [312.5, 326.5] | 274.9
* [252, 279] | 268.7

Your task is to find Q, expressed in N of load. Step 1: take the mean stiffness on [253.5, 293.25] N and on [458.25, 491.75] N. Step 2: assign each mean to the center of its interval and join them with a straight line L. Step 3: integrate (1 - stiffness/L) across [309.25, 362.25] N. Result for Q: 5.8 N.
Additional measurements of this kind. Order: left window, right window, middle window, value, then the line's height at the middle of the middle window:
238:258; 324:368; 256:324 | 6.3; 321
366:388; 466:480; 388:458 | 1.3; 410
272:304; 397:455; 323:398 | 4.7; 354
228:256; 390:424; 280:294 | 1.4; 321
